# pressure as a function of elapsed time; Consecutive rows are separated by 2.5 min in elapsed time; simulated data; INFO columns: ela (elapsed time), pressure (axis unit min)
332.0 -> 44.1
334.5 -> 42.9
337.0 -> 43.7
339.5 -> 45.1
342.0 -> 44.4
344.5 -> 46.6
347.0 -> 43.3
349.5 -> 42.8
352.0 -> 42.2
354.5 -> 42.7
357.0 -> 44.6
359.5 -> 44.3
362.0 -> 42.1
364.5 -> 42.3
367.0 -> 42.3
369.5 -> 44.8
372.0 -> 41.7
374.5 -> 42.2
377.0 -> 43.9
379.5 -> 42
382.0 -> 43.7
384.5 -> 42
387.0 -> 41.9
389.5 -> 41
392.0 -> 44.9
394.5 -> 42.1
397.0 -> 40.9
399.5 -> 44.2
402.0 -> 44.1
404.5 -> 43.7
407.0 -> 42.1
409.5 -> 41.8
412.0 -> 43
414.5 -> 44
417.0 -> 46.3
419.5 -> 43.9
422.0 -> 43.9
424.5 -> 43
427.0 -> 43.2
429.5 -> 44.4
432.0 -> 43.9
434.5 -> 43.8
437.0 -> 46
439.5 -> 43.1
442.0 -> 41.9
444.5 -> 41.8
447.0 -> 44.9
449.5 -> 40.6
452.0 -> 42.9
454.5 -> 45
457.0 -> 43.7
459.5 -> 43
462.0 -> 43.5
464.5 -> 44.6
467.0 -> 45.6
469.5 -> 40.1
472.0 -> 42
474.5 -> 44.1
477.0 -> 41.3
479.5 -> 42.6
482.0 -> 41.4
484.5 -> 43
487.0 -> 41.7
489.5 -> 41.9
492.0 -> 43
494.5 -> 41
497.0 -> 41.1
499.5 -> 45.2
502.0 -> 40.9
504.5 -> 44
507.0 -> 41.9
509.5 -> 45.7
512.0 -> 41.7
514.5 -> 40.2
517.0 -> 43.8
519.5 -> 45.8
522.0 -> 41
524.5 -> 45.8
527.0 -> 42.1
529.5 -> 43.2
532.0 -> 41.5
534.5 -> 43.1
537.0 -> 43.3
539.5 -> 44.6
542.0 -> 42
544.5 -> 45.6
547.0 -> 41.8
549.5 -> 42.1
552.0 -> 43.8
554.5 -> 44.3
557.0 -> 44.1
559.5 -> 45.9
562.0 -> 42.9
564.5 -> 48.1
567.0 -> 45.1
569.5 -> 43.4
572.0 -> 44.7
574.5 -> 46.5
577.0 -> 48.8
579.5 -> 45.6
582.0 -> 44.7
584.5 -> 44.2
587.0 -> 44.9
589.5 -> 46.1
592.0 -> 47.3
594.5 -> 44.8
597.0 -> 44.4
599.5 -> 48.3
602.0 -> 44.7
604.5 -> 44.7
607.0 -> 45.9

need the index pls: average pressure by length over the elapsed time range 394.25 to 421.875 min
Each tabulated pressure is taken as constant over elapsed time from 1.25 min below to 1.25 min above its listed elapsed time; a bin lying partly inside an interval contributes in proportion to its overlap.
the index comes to 43.3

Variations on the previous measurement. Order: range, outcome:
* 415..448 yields 43.8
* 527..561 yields 43.4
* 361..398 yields 42.5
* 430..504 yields 42.9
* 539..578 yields 44.6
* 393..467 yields 43.5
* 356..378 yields 43.1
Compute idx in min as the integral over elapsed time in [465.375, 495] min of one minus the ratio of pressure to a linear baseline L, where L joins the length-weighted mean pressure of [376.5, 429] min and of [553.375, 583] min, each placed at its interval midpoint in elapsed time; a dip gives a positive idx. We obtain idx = 1.2 min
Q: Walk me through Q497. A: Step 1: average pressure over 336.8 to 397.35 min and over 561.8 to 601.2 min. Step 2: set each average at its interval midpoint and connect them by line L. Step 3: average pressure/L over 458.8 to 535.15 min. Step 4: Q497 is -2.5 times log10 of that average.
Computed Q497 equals 0.047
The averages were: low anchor 43.1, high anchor 45.7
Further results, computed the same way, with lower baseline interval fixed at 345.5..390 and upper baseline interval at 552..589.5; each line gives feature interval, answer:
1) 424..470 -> 0.007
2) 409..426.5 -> -0.009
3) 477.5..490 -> 0.053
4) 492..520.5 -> 0.040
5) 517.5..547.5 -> 0.034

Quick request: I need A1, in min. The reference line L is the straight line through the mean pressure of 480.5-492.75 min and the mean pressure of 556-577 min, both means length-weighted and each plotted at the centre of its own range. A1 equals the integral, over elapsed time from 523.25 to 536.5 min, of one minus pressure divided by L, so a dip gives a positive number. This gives 0.2 min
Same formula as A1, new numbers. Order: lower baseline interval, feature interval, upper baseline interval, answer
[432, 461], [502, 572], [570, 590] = 2.1 min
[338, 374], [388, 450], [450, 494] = -0.3 min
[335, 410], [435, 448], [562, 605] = 0.1 min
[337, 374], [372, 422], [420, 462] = 0.5 min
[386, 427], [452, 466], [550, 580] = 0.0 min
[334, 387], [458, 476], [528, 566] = 0.1 min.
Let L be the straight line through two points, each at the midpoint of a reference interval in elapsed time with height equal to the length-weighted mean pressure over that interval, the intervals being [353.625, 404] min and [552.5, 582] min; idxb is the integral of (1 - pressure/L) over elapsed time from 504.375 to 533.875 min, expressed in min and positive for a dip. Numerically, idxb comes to 1.1 min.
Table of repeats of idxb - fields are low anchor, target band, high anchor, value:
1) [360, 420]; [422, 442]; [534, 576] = -0.23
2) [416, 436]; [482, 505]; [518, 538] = 0.63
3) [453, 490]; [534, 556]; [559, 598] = 0.61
